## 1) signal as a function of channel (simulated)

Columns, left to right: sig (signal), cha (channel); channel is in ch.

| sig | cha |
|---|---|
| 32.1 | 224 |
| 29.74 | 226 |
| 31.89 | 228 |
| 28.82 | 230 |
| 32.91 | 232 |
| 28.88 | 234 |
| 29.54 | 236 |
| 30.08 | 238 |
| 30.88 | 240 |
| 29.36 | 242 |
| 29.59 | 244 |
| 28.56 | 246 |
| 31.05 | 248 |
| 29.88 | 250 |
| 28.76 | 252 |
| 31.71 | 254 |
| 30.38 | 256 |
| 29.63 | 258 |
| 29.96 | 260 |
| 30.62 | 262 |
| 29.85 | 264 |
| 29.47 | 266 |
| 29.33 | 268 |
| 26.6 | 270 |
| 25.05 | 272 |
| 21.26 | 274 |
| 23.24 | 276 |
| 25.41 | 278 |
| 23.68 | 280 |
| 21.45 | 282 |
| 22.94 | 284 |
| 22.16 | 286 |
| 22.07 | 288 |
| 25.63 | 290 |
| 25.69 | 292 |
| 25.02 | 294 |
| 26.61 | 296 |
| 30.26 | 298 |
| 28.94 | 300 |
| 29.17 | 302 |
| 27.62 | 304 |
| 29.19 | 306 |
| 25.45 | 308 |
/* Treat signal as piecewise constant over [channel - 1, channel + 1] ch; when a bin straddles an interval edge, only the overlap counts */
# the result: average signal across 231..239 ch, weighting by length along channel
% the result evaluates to 30.4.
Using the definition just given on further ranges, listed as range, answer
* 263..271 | 28.8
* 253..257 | 31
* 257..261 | 29.8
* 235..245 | 29.9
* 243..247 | 29.1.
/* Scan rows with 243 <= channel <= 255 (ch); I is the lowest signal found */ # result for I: 28.56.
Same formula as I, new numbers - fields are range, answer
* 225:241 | 28.82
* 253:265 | 29.63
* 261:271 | 26.6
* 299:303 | 28.94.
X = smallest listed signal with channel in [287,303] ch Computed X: 22.07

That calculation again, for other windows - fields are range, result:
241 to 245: 29.36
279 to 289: 21.45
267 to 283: 21.26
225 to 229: 29.74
